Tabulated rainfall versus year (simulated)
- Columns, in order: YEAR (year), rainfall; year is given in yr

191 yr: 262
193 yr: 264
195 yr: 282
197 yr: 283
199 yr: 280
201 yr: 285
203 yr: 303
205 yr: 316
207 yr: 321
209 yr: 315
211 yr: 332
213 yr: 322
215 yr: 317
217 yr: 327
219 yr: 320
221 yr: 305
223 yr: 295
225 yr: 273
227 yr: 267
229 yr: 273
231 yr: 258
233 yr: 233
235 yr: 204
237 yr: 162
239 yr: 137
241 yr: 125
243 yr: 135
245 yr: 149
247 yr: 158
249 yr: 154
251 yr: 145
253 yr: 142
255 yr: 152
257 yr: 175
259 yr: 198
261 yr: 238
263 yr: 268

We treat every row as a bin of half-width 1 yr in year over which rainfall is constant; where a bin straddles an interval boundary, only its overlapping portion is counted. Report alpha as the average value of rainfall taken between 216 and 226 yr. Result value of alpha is 304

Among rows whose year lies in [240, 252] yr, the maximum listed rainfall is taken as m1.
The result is 158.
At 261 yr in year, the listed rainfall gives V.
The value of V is 238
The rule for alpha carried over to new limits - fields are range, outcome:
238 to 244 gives 132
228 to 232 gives 266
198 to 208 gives 301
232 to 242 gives 172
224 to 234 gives 261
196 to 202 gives 283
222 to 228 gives 278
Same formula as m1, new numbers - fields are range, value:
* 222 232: 295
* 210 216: 332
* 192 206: 316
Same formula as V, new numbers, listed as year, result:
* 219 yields 320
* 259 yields 198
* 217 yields 327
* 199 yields 280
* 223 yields 295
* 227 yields 267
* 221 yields 305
